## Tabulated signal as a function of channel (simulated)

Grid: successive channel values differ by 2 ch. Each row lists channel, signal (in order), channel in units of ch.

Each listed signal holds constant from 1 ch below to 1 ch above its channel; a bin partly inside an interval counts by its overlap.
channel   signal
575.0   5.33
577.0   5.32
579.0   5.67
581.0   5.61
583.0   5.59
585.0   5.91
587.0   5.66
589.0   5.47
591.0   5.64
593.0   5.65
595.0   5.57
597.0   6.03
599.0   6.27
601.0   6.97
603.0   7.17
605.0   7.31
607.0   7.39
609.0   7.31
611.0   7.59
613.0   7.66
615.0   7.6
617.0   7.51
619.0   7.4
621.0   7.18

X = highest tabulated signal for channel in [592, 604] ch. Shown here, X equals 7.17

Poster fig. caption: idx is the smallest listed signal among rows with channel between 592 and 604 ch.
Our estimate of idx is 5.57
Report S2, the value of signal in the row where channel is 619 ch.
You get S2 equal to 7.4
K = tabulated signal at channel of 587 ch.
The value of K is 5.66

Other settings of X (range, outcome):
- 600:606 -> 7.31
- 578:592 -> 5.91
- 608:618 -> 7.66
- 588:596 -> 5.65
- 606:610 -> 7.39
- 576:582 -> 5.67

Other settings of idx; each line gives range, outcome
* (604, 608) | 7.31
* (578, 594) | 5.47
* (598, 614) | 6.27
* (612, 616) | 7.6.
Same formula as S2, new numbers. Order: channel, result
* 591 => 5.64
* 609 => 7.31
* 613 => 7.66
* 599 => 6.27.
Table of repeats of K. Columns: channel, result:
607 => 7.39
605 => 7.31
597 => 6.03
